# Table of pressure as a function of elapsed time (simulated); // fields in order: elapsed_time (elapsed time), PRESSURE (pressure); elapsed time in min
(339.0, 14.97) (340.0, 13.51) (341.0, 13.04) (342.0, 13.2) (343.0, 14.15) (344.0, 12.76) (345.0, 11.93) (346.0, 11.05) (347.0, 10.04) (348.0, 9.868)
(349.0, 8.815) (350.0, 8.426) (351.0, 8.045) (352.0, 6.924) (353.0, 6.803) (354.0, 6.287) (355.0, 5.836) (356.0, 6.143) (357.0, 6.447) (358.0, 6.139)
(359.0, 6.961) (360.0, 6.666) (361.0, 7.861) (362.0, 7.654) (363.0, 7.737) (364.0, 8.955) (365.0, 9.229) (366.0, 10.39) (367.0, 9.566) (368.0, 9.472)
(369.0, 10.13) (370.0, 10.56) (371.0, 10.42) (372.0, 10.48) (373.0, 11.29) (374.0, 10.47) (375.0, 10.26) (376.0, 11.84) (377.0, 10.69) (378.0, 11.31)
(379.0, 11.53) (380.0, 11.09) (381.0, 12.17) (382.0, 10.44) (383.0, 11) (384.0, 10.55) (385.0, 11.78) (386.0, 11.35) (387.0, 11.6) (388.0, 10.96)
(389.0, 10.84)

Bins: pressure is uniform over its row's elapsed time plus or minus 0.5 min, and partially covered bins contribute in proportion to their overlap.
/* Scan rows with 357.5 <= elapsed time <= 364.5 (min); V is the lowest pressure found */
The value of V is 6.139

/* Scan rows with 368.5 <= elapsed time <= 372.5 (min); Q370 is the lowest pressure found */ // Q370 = 10.13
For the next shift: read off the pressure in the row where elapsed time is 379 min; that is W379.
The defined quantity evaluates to 11.53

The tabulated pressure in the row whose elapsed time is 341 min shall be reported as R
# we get 13.04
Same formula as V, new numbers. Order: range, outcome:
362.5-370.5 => 7.737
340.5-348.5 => 9.868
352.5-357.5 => 5.836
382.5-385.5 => 10.55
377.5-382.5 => 10.44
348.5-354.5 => 6.287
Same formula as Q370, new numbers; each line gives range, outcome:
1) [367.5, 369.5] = 9.472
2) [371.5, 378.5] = 10.26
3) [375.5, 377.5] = 10.69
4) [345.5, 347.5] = 10.04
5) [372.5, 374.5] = 10.47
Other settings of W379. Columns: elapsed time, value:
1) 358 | 6.139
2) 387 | 11.6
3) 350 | 8.426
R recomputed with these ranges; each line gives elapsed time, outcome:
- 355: 5.836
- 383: 11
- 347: 10.04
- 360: 6.666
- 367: 9.566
